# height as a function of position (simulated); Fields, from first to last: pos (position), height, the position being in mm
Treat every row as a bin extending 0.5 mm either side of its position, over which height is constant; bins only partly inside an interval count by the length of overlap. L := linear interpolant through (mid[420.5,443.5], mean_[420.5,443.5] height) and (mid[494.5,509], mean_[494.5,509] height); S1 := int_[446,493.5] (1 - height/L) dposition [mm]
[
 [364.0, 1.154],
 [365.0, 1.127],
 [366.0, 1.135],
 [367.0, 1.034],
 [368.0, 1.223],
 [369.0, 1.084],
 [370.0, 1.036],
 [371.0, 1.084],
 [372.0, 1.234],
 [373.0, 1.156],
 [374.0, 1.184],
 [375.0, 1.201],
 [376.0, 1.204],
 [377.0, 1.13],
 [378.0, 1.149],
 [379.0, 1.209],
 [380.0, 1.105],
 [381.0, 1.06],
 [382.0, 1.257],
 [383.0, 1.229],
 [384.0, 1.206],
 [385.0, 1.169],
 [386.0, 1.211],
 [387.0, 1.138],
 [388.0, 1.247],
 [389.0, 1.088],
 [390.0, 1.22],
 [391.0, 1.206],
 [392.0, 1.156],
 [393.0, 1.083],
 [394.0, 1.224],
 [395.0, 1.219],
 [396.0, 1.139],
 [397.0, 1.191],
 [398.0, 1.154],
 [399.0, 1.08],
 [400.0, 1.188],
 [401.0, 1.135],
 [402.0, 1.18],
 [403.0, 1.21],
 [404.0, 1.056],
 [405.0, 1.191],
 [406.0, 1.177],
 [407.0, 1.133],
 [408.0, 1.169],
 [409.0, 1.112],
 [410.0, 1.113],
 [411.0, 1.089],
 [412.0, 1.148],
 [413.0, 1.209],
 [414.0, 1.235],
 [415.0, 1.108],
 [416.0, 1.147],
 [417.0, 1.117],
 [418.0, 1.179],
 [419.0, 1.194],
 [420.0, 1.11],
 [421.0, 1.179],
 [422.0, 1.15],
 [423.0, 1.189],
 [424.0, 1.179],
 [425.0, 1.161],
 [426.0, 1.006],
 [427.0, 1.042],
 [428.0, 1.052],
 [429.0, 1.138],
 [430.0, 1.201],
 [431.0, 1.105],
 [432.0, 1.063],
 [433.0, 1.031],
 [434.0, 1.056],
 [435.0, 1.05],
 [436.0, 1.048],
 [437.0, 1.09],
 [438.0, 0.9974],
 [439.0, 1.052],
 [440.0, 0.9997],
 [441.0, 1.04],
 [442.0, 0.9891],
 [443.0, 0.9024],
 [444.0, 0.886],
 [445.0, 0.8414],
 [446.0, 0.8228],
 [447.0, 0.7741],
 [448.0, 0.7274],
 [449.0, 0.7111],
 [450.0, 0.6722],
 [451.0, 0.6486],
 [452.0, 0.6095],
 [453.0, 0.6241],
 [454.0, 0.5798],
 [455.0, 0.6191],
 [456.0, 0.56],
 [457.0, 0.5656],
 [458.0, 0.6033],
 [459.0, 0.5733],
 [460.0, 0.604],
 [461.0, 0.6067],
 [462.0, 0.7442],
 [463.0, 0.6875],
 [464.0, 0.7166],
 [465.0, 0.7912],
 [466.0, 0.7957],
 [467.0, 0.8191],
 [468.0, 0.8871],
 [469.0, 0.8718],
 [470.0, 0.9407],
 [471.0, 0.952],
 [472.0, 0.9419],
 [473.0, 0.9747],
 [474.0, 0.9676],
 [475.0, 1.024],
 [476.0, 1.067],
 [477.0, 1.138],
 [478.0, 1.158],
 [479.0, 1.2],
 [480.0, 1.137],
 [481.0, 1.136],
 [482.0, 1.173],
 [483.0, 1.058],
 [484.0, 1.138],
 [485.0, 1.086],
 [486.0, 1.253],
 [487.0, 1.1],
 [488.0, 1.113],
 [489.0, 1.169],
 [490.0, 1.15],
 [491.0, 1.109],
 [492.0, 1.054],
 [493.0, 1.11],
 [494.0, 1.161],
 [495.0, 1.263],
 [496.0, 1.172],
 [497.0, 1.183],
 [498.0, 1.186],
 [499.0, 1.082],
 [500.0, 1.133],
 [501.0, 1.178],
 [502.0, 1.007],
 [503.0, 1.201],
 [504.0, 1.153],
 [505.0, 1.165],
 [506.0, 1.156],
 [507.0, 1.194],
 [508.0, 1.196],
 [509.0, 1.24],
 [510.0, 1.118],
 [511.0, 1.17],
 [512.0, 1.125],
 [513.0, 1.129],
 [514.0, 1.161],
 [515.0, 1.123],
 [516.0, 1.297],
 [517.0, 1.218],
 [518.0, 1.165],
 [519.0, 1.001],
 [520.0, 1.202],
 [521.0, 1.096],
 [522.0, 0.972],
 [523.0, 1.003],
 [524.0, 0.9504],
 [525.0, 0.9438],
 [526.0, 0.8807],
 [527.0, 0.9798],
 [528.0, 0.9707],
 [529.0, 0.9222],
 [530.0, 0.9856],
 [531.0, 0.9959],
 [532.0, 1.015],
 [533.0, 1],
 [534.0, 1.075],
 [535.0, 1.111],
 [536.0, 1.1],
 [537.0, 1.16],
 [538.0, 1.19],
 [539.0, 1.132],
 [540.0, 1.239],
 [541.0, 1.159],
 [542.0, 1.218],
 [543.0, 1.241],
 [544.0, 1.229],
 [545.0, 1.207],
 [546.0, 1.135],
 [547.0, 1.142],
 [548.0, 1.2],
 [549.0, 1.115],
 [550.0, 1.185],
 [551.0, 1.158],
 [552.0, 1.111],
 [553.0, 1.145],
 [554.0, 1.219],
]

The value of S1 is 9.9 mm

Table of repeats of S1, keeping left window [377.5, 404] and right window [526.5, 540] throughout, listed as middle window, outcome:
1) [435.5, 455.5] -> 5.2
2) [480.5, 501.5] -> -1.0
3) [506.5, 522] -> -1.2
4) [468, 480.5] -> 0.9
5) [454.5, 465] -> 4.5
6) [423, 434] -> 0.4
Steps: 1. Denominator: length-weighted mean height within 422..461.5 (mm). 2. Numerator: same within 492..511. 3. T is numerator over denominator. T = 1.3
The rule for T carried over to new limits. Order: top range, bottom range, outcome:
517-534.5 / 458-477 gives 1.22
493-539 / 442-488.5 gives 1.28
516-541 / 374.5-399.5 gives 0.91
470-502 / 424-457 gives 1.22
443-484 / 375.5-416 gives 0.72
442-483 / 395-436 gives 0.73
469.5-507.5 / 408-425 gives 0.97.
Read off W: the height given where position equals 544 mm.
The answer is 1.229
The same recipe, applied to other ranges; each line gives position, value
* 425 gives 1.161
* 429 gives 1.138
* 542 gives 1.218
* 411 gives 1.089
